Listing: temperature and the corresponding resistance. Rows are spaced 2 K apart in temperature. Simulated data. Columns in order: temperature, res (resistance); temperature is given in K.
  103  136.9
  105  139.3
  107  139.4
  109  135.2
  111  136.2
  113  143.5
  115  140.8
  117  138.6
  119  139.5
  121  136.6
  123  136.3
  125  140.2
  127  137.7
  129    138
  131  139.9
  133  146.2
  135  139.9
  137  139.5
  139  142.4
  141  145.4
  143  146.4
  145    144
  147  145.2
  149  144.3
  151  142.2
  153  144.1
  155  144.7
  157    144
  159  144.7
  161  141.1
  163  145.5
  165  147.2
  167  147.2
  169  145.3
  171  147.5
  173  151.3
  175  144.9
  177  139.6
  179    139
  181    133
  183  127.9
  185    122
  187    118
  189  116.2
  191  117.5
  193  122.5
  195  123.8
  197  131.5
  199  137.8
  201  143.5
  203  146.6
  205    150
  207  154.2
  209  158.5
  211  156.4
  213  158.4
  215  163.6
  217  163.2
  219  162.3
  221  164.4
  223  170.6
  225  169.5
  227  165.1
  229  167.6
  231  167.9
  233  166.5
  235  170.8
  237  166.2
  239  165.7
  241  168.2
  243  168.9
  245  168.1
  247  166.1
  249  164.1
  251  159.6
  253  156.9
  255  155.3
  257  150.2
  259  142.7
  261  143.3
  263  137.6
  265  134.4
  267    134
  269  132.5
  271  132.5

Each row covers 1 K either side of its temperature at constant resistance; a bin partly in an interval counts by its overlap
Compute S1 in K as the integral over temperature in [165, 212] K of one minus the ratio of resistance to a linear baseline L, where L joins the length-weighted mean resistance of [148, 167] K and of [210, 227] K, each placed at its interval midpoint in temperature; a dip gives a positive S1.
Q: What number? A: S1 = 4.84 K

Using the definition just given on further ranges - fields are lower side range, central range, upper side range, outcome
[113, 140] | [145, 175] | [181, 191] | -3.62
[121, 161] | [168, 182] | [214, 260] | 0.64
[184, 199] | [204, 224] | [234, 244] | -2.23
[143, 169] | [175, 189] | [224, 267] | 1.77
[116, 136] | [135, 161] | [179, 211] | -1.12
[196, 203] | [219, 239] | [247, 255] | -2.13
